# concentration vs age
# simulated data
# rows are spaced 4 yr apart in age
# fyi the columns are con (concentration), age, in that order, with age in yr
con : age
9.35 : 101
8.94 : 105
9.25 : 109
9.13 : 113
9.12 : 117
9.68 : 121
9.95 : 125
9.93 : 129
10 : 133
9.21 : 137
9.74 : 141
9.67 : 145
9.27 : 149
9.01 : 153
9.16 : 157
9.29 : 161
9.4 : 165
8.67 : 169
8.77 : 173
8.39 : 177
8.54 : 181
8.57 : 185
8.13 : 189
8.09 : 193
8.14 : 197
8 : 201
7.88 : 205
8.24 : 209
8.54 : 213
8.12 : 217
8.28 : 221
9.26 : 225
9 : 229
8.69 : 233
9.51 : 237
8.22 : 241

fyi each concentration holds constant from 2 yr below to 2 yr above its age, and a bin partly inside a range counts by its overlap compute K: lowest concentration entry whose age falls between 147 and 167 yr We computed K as 9.01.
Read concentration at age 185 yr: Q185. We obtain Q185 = 8.57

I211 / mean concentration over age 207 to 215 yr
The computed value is 8.39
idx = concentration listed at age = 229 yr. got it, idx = 9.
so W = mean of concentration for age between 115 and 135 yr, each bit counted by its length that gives 9.74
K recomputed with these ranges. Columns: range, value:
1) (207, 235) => 8.12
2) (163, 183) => 8.39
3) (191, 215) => 7.88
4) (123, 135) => 9.93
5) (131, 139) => 9.21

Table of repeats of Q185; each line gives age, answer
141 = 9.74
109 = 9.25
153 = 9.01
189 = 8.13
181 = 8.54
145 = 9.67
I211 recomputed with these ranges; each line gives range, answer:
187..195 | 8.11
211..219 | 8.33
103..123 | 9.22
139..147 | 9.71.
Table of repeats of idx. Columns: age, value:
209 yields 8.24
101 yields 9.35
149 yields 9.27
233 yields 8.69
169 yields 8.67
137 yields 9.21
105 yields 8.94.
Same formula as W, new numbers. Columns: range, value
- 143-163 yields 9.28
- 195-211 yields 8.07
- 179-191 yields 8.41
